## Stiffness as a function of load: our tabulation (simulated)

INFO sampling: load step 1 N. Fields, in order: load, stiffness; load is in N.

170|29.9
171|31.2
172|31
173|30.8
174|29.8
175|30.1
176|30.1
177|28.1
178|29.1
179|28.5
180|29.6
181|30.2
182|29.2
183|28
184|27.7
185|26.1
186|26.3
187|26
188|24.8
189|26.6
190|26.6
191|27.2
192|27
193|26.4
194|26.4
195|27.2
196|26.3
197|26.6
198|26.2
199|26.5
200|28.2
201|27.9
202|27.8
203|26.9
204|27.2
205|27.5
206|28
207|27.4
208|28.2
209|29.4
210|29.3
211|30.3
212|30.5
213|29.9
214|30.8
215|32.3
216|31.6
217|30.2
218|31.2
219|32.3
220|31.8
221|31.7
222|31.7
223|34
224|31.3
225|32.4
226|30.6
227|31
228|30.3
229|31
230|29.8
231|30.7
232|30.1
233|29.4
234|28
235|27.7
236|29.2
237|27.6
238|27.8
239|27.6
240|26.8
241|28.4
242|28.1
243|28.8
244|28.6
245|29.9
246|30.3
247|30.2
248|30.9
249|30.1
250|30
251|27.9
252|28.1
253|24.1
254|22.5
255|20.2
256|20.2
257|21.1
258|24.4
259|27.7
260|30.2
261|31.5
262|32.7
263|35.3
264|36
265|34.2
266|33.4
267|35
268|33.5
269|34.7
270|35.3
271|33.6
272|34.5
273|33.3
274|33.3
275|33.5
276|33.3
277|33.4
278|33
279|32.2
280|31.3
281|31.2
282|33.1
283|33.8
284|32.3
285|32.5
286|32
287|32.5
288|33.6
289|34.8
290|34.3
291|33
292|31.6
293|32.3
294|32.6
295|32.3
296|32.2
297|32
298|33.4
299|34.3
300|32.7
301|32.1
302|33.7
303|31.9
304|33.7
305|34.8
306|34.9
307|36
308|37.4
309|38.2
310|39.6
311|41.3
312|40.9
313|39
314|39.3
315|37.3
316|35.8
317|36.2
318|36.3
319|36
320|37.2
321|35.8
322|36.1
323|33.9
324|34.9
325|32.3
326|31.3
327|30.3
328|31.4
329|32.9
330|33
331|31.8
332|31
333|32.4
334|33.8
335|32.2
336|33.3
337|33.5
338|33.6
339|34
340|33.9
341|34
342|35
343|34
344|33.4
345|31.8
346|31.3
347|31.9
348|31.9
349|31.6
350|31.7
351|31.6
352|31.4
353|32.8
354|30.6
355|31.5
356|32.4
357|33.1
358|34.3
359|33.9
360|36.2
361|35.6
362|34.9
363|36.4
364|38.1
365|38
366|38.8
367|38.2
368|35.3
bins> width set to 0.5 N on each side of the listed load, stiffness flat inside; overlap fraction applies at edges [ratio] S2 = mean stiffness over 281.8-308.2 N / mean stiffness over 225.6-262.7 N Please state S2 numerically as 1.18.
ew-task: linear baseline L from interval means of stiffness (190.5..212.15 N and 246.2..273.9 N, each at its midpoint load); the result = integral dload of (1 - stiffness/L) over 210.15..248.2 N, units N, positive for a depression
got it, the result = -1.8 N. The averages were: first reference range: 27.6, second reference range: 30.1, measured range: 30.1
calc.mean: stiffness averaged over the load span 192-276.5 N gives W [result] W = 29.6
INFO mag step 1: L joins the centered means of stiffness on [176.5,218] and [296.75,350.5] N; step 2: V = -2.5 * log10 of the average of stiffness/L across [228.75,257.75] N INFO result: 0.10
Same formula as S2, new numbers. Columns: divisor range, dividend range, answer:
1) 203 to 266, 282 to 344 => 1.17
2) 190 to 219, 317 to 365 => 1.18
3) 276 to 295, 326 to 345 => 1.00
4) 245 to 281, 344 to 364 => 1.08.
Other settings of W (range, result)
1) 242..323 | 32.7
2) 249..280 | 30.6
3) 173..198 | 27.7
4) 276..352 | 33.8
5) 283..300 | 32.9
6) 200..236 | 30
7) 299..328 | 35.6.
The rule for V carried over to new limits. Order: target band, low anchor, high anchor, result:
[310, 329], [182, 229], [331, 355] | -0.13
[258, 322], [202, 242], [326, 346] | -0.08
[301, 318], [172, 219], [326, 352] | -0.16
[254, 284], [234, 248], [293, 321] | 0.01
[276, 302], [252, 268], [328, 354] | -0.09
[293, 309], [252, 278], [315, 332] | -0.03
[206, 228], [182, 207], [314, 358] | -0.10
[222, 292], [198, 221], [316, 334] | 0.02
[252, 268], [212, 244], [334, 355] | 0.08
